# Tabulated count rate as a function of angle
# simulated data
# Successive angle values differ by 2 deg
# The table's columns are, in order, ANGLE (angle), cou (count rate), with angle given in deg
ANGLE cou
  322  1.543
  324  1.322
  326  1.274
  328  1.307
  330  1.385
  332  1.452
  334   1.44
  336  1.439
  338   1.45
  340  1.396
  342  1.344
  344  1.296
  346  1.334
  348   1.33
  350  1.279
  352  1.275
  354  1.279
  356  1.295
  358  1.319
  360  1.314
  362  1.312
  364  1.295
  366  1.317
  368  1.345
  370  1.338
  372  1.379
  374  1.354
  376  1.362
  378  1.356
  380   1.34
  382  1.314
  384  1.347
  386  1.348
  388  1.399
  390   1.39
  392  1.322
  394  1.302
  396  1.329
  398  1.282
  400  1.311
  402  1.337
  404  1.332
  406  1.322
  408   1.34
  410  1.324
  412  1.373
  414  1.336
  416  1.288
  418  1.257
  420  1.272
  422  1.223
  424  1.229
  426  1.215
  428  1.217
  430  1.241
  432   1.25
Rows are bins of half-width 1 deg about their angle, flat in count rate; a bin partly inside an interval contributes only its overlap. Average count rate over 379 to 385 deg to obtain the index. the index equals 1.33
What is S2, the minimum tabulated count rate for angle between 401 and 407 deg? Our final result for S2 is 1.322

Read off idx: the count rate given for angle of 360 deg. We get 1.314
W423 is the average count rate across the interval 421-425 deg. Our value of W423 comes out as 1.23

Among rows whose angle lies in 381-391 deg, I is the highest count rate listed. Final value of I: 1.399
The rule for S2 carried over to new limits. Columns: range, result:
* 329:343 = 1.344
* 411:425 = 1.223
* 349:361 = 1.275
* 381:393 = 1.314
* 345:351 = 1.279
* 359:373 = 1.295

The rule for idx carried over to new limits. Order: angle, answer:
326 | 1.274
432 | 1.25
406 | 1.322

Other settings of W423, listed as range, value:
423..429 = 1.22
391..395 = 1.31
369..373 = 1.36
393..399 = 1.3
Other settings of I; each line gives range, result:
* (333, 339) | 1.45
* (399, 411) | 1.34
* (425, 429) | 1.217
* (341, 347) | 1.344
